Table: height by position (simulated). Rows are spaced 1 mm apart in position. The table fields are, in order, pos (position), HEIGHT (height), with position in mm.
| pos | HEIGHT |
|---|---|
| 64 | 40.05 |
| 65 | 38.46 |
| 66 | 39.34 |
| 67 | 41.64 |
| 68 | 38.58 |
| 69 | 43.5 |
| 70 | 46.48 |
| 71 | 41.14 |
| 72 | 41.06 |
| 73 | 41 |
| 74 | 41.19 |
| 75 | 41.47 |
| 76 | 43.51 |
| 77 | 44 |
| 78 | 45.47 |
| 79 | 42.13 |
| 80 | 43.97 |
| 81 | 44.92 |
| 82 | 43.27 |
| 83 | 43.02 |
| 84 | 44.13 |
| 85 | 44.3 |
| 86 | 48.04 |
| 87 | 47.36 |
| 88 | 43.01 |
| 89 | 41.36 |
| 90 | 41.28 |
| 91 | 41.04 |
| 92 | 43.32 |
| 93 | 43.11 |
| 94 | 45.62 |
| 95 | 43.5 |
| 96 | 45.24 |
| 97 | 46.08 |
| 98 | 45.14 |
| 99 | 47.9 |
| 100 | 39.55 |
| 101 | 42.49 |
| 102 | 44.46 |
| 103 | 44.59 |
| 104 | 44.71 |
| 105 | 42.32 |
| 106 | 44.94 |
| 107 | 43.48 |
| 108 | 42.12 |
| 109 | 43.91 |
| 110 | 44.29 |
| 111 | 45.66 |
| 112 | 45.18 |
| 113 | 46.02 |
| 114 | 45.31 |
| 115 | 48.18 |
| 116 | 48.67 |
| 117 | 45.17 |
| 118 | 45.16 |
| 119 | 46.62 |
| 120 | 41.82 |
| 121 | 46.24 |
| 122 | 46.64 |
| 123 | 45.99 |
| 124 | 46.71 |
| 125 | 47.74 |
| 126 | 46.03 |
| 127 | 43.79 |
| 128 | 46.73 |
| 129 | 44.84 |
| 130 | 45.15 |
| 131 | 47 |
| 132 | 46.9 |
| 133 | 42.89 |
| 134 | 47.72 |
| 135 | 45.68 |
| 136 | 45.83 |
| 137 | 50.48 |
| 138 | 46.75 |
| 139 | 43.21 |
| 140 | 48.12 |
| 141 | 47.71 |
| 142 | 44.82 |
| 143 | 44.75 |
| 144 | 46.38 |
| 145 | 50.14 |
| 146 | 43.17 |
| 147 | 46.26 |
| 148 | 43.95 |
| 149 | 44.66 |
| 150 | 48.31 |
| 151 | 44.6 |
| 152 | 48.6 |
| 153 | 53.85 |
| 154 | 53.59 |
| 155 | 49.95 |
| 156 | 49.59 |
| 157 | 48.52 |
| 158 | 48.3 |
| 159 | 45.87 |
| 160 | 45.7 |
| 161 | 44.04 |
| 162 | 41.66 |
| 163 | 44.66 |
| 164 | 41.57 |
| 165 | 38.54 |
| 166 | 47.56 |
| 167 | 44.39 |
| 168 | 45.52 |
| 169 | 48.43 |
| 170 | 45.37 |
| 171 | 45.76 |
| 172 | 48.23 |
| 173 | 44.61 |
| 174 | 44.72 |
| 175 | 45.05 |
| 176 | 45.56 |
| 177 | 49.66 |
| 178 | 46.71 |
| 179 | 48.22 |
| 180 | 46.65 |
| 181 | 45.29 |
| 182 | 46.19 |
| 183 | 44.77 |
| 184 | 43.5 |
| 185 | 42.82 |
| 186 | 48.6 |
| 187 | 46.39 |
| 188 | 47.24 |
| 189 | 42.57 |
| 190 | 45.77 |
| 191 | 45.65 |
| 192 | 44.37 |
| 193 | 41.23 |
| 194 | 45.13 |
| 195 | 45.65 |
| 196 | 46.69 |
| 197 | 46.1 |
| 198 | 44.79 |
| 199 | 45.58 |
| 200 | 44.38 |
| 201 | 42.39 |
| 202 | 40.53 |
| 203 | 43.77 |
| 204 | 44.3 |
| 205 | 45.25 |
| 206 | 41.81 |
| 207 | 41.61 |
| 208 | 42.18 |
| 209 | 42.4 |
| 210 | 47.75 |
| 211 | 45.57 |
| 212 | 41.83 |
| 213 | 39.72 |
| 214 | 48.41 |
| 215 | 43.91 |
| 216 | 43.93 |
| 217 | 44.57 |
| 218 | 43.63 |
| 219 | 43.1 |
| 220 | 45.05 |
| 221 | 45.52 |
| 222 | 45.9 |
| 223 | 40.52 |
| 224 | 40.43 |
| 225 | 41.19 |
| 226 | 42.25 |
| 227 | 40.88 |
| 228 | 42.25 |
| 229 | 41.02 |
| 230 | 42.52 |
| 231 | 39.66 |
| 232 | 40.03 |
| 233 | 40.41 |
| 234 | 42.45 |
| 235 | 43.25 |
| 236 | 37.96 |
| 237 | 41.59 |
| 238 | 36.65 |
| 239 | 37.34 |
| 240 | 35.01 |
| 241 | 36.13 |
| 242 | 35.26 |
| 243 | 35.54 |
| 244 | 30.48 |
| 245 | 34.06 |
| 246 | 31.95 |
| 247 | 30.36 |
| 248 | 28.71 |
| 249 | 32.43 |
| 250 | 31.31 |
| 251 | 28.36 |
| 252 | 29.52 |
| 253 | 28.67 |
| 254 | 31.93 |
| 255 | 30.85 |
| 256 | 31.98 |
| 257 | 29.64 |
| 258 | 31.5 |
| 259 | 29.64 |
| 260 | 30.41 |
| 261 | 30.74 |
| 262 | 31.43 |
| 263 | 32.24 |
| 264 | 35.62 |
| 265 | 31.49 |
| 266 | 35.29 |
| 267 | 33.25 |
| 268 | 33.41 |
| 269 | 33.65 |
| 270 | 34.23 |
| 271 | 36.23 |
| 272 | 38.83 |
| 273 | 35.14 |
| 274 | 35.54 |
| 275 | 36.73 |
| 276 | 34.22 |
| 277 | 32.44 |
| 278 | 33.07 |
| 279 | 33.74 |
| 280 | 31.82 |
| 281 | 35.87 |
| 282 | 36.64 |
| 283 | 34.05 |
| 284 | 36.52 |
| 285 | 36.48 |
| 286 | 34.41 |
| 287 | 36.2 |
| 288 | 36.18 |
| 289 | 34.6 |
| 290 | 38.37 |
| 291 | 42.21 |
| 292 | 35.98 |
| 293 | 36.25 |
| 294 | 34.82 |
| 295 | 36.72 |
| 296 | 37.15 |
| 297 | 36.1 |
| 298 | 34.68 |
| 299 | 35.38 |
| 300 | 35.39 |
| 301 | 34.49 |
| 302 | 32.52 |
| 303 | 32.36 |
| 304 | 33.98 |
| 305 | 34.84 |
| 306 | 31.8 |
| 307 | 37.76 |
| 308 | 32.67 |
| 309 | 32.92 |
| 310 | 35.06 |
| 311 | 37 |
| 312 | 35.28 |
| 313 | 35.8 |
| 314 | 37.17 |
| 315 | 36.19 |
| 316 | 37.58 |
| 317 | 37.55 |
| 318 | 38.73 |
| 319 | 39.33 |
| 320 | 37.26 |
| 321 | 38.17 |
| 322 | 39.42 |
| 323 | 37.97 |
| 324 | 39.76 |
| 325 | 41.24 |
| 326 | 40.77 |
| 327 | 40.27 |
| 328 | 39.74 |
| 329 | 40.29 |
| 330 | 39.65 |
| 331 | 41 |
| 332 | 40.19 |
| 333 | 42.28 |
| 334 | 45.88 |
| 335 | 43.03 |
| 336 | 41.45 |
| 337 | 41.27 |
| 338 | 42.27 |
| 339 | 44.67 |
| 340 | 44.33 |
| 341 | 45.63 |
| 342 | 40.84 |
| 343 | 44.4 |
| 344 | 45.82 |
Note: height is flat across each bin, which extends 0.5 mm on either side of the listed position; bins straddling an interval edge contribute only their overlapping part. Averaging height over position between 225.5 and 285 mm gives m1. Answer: 34.8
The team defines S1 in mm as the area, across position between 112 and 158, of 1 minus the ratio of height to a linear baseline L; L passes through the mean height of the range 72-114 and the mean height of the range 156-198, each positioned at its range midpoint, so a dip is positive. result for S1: -2.1 mm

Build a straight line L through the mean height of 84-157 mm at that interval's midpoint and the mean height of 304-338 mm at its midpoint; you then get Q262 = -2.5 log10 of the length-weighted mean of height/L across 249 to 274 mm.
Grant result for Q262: 0.25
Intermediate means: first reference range 45.6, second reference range 38.5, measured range 32.4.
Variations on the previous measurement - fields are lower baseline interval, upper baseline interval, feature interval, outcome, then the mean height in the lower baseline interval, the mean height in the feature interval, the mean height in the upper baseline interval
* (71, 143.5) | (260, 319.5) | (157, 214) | -0.108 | 44.7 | 44.9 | 35.1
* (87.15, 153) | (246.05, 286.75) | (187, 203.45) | -0.145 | 45.3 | 44.5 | 33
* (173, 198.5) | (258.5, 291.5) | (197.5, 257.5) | 0.033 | 45.6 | 39.3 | 34.6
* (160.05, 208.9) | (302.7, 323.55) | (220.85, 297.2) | 0.122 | 44.8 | 35.6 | 36.2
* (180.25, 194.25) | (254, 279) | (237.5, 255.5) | 0.119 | 45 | 32.5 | 33.2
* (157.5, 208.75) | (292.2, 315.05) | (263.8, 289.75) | 0.071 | 44.9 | 34.9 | 35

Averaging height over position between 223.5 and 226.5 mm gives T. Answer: 41.3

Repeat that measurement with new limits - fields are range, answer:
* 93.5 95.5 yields 44.6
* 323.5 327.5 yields 40.5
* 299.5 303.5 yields 33.7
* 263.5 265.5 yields 33.6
